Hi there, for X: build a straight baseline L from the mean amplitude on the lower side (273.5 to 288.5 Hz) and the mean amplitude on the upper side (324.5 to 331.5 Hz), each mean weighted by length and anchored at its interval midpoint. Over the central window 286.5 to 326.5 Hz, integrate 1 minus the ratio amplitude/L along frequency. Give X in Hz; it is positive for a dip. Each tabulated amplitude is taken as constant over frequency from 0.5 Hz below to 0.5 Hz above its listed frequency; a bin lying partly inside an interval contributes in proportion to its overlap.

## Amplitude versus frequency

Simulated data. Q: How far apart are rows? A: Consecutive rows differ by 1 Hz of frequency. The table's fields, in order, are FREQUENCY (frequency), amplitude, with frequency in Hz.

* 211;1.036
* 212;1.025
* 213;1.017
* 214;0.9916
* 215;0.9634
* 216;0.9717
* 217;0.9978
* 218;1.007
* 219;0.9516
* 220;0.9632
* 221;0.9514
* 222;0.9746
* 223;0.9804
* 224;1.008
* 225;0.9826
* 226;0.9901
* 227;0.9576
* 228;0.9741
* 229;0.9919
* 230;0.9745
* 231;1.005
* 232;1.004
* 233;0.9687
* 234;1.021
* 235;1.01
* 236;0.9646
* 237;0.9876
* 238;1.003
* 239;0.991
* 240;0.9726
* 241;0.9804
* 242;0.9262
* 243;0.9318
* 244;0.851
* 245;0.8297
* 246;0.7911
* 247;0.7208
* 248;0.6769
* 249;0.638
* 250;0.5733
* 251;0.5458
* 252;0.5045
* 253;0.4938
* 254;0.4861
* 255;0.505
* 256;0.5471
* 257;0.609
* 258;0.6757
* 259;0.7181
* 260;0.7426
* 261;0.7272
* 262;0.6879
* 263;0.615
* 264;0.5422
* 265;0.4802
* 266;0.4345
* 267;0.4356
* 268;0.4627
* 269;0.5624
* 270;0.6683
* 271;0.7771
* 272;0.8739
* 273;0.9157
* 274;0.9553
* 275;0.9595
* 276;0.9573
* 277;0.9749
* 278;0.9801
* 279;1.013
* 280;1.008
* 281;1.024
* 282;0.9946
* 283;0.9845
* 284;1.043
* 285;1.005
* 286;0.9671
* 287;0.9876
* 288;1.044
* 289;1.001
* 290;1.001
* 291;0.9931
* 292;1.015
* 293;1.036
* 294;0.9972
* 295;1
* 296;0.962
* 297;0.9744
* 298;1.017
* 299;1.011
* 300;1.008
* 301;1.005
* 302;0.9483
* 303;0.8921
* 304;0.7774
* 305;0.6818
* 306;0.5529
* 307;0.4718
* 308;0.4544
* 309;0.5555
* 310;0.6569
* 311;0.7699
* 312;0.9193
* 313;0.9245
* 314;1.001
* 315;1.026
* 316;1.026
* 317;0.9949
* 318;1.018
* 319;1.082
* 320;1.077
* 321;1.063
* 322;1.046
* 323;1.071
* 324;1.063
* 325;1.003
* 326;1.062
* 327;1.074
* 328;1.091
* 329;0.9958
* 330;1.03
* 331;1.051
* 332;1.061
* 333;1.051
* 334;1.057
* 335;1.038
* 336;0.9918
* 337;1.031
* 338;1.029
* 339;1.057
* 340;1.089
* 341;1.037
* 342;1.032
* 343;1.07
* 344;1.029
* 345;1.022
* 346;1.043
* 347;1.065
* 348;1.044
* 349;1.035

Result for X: 3.6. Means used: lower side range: 0.993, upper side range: 1.04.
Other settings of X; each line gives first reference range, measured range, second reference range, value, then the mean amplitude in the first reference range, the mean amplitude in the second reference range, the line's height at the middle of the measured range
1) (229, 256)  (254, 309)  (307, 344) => 4.69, 0.819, 0.982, 0.896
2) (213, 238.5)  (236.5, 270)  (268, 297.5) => 9.74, 0.984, 0.946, 0.966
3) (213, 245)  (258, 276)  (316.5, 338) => 5.65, 0.974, 1.04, 1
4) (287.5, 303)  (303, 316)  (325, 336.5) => 3.41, 0.997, 1.04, 1.02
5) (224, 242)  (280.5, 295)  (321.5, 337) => 0.19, 0.986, 1.05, 1.02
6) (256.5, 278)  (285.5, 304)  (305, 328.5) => -3.78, 0.71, 0.908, 0.82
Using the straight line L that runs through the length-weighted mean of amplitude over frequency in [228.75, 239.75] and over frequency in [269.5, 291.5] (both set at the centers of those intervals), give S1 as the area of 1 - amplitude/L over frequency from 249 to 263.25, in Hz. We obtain 5.5 Hz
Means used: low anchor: 0.992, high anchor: 0.96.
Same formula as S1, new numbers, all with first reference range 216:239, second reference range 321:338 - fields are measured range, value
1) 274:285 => 0.25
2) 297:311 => 3.41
